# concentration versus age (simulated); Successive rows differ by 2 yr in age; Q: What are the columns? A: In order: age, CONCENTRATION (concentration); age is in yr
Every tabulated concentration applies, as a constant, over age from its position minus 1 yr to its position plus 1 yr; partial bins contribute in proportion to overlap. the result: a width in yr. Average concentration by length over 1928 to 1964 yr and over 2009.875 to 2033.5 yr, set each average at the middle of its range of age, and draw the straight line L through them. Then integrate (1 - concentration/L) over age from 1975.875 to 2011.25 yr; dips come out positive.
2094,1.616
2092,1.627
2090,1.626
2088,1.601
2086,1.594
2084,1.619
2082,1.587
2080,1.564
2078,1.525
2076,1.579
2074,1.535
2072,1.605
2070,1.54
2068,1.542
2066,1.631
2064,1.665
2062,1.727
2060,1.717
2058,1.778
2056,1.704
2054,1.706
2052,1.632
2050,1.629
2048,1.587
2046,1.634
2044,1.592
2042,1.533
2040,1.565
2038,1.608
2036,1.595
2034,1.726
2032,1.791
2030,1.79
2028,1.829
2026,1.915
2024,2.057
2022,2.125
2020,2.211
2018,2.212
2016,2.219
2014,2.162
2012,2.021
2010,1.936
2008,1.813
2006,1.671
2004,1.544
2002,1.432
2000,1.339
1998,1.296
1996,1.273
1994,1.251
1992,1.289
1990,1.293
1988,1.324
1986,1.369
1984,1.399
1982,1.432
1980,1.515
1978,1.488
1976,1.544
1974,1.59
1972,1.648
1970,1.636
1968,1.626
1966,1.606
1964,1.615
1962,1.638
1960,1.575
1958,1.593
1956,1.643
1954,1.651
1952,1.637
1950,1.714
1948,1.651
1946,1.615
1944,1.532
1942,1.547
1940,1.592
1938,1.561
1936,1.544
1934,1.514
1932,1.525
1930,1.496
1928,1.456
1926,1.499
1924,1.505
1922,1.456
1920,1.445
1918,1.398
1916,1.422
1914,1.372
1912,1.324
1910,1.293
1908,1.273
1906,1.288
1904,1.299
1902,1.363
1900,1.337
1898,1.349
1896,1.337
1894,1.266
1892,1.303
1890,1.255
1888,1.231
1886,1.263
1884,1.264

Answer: 7.7 yr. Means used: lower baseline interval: 1.59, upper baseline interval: 2.02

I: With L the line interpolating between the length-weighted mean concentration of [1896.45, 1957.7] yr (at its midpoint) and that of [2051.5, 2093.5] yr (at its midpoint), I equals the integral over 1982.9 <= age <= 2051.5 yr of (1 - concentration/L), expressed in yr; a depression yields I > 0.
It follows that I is -4.7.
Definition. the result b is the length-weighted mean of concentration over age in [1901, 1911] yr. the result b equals 1.3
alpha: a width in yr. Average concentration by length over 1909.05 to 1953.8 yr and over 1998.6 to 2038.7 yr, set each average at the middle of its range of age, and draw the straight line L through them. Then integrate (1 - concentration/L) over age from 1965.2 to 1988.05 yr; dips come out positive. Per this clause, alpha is 2.2 yr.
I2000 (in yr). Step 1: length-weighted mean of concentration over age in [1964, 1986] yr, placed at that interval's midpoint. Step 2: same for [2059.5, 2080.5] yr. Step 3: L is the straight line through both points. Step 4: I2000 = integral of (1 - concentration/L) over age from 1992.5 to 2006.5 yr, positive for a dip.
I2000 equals 1.5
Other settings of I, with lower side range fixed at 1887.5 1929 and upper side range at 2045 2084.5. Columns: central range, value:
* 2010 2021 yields -4.30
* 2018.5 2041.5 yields -4.04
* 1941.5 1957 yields -2.16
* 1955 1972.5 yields -2.01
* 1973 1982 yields -0.29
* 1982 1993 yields 1.10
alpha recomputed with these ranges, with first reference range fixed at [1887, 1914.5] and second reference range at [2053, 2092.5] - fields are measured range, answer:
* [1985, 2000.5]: 1.81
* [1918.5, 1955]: -4.73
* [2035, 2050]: -0.22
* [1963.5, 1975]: -1.51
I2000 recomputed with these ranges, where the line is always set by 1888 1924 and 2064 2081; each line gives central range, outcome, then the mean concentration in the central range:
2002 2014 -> -2.54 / 1.8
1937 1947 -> -1.28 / 1.57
